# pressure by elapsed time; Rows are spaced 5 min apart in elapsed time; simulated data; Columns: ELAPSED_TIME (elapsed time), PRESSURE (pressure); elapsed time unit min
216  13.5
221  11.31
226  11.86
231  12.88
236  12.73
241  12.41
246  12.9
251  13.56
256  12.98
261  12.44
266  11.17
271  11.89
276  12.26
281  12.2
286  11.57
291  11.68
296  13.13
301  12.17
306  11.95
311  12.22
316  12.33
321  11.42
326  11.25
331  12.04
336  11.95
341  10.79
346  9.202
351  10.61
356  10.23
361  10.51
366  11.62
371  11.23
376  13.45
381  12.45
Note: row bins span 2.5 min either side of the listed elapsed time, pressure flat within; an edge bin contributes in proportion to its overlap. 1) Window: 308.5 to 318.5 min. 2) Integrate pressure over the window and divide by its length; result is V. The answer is 12.3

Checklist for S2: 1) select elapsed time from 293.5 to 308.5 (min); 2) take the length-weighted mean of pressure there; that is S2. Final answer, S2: 12.4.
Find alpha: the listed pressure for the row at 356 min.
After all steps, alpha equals 10.23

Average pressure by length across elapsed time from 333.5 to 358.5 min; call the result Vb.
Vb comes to 10.6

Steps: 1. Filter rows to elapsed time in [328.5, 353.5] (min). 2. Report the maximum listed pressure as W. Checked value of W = 12.04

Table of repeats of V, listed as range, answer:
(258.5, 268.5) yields 11.8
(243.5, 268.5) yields 12.6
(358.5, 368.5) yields 11.1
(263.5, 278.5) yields 11.8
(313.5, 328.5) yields 11.7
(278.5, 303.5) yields 12.2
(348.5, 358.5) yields 10.4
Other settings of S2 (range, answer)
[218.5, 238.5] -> 12.2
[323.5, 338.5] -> 11.7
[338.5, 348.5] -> 10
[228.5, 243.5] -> 12.7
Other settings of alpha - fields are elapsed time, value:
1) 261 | 12.44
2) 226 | 11.86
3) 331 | 12.04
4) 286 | 11.57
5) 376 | 13.45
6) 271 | 11.89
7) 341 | 10.79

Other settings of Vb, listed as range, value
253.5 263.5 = 12.7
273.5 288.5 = 12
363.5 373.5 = 11.4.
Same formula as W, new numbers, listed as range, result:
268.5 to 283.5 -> 12.26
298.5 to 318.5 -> 12.33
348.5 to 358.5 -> 10.61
